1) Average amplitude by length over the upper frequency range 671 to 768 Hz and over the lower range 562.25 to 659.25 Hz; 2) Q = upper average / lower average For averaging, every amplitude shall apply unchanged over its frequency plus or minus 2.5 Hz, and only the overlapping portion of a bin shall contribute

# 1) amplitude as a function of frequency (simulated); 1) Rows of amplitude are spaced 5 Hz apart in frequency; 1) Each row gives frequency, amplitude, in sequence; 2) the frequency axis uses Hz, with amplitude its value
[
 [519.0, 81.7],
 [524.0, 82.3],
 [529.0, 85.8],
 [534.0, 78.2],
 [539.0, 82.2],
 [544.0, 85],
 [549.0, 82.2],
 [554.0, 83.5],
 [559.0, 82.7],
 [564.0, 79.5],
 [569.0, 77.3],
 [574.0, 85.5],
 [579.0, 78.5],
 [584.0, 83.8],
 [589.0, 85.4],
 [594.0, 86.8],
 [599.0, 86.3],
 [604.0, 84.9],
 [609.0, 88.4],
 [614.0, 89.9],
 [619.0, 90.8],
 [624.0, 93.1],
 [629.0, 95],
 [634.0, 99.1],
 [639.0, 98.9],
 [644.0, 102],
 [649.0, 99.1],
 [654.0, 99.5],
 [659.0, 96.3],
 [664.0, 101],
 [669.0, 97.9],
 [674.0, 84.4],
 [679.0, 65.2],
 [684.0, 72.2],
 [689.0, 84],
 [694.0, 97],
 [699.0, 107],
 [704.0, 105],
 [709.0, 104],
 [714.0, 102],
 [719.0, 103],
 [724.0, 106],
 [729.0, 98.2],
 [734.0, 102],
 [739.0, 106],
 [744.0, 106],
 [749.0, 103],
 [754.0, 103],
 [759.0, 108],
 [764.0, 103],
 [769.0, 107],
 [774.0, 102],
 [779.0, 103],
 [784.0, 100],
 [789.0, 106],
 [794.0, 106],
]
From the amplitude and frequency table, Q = 1.1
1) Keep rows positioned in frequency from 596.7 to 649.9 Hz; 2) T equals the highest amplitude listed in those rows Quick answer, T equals 102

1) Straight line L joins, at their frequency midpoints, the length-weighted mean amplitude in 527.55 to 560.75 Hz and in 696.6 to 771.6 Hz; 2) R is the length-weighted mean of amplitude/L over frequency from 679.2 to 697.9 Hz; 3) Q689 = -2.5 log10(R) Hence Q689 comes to 0.183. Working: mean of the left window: 82.7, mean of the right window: 104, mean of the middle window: 83.7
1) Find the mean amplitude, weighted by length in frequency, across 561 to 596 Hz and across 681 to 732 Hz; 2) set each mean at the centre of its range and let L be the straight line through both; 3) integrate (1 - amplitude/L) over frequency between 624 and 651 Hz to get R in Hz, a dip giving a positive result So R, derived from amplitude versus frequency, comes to -2.7 Hz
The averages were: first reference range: 82.3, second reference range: 97.6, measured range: 98.3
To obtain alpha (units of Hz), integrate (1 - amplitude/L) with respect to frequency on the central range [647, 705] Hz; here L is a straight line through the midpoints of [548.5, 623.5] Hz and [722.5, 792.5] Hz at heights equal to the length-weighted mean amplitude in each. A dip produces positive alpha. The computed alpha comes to 1.6 Hz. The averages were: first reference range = 84.7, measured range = 92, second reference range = 104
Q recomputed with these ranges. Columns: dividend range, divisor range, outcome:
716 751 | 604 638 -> 1.12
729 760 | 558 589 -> 1.28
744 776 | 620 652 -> 1.07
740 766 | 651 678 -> 1.11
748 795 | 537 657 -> 1.18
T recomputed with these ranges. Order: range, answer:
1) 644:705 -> 107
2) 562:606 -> 86.8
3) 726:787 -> 108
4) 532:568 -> 85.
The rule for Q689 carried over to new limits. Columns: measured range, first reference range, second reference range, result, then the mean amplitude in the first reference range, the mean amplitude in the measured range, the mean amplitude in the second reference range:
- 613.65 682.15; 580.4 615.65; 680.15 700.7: -0.08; 86.2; 93.6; 87.8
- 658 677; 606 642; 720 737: 0.04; 93.6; 94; 102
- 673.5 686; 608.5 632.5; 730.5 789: 0.32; 92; 72.3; 104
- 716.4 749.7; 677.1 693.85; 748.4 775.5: -0.10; 77.4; 103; 105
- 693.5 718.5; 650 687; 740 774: -0.09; 88.5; 103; 105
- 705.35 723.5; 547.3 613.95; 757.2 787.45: -0.06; 83.7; 103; 104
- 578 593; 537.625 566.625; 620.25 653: 0.06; 82.5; 83.4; 97.7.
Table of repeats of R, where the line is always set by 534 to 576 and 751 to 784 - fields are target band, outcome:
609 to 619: -0.2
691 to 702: -0.5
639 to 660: -1.8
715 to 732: -0.5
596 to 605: 0.1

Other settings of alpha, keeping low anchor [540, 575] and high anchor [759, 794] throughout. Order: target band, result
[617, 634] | -0.96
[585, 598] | -0.05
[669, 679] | 1.14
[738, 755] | -0.59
